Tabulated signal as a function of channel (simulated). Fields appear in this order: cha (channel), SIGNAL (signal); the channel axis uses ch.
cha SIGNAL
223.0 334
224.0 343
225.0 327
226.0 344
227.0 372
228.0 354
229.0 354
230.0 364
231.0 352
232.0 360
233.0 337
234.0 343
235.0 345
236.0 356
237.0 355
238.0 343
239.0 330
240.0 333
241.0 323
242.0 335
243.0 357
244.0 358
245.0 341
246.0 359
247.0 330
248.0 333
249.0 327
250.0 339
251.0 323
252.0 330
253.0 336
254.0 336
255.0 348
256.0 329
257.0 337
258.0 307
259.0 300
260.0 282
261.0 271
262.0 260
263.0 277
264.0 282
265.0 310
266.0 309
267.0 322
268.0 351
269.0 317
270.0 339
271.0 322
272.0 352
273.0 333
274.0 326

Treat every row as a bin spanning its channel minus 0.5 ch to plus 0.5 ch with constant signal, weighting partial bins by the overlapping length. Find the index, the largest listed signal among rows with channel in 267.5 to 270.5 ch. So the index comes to 351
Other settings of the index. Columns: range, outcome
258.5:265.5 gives 310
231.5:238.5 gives 360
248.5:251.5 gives 339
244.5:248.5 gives 359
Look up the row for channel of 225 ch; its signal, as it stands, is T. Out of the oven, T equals 327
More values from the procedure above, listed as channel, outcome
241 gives 323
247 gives 330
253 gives 336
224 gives 343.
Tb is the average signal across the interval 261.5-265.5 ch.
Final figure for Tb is 282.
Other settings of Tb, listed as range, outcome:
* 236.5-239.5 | 343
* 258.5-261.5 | 284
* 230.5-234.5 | 348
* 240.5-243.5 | 338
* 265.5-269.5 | 325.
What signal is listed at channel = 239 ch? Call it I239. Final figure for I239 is 330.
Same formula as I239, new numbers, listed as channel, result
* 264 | 282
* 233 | 337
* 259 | 300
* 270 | 339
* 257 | 337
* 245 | 341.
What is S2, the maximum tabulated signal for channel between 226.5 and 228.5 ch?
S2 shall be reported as 372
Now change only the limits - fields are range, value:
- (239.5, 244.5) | 358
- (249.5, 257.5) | 348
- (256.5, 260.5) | 337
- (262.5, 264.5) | 282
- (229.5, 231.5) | 364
